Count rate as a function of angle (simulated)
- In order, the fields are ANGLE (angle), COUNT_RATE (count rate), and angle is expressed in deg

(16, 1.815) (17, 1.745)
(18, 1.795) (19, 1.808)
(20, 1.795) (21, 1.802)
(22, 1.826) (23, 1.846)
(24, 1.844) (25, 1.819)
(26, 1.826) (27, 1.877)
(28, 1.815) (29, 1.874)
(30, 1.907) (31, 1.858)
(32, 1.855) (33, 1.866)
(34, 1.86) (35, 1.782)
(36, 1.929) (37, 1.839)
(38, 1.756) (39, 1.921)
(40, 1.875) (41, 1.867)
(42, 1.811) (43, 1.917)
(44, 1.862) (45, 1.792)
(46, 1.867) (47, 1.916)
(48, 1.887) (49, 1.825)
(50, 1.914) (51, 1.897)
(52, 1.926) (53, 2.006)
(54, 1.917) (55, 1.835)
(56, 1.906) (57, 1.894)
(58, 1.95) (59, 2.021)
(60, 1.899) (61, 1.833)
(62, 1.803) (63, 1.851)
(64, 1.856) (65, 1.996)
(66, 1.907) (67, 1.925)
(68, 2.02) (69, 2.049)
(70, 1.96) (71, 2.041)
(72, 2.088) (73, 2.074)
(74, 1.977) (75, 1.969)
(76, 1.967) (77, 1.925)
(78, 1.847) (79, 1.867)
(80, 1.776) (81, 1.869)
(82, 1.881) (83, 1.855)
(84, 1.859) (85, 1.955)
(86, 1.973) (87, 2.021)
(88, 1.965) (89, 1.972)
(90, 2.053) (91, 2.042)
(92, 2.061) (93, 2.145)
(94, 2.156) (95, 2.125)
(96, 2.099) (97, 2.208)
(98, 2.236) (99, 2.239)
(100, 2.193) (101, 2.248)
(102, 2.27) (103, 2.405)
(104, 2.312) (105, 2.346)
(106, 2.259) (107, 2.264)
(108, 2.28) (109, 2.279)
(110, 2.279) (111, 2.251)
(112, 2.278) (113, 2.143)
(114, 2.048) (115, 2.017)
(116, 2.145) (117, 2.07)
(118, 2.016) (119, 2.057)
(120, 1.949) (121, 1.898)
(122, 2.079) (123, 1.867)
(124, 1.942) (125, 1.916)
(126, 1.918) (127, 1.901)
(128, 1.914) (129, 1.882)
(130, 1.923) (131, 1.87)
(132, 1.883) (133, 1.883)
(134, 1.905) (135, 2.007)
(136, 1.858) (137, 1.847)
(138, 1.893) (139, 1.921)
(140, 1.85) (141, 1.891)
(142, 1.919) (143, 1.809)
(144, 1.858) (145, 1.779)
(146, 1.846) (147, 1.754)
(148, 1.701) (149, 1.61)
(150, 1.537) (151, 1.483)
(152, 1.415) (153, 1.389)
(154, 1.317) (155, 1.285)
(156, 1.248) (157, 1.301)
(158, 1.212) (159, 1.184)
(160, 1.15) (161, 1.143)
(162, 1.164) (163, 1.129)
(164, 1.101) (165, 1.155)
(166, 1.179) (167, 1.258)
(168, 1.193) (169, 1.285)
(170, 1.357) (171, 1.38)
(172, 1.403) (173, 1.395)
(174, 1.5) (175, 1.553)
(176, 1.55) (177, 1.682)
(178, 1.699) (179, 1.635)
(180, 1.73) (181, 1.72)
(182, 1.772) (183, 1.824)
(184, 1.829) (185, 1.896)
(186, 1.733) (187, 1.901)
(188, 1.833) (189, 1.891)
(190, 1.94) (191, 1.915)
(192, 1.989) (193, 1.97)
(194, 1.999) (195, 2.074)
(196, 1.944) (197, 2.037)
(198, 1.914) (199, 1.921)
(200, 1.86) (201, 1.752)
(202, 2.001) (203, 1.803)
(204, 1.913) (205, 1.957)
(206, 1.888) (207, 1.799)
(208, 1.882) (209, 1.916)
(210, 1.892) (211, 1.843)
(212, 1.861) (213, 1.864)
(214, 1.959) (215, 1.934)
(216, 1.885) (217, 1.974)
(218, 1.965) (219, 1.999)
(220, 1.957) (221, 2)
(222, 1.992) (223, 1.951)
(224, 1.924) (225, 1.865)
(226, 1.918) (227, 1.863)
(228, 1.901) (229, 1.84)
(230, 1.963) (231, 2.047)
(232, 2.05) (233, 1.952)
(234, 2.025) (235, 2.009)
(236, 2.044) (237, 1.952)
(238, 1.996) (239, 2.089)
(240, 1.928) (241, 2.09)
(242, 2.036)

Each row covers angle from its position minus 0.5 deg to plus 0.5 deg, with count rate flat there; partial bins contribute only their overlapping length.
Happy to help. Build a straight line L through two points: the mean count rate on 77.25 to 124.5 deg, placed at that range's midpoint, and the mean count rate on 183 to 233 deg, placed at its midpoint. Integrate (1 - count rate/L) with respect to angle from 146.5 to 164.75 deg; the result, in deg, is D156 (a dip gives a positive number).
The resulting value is 6.05 deg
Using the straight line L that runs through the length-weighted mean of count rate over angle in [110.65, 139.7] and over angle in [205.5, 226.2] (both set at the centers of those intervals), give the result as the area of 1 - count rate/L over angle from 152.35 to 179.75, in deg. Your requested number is 8.66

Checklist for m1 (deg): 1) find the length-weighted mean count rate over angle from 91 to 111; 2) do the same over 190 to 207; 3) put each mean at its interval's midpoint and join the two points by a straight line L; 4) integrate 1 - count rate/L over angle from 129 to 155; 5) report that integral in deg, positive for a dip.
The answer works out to 4.27 deg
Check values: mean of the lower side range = 2.23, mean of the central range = 1.76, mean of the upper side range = 1.93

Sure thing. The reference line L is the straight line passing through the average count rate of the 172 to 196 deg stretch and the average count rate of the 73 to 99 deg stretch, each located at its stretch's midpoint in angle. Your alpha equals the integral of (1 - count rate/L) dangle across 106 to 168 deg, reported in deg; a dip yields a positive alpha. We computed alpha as 4.5 deg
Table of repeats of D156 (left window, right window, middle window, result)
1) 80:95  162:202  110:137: -1.8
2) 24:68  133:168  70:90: -2.0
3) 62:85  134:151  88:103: -2.0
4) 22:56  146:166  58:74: -1.9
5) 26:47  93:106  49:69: 0.8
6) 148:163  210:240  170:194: -2.4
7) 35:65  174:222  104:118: -2.4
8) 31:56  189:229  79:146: -4.8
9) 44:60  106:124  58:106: -0.5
